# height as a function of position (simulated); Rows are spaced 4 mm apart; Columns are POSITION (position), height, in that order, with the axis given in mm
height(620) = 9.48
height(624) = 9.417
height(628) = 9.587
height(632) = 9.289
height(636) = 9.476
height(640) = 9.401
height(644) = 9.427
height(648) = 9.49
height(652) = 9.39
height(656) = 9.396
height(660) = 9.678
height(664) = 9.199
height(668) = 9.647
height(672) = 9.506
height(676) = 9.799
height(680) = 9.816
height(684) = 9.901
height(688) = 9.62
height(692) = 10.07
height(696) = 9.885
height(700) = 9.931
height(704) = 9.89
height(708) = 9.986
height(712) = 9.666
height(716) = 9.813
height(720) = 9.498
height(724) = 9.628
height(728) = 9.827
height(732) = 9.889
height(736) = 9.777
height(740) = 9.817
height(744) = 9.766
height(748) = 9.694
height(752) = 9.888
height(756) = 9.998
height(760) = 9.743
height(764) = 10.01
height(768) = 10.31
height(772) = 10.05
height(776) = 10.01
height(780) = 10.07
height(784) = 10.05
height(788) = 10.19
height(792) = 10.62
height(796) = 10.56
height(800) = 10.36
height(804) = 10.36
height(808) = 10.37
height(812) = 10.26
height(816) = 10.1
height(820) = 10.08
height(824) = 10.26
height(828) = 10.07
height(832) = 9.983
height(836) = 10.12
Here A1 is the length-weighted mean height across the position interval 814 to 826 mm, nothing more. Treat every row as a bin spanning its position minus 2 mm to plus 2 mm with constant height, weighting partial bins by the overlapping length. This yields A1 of 10.1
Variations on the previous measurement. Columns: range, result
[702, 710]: 9.94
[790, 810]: 10.5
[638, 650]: 9.44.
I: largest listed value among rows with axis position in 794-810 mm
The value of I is 10.56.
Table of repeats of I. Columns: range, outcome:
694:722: 9.986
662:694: 10.07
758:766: 10.01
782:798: 10.62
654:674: 9.678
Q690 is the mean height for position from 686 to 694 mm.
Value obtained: 9.84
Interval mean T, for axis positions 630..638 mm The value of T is 9.38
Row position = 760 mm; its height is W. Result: 9.743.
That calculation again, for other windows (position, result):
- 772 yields 10.05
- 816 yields 10.1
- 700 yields 9.931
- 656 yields 9.396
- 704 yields 9.89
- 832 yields 9.983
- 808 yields 10.37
